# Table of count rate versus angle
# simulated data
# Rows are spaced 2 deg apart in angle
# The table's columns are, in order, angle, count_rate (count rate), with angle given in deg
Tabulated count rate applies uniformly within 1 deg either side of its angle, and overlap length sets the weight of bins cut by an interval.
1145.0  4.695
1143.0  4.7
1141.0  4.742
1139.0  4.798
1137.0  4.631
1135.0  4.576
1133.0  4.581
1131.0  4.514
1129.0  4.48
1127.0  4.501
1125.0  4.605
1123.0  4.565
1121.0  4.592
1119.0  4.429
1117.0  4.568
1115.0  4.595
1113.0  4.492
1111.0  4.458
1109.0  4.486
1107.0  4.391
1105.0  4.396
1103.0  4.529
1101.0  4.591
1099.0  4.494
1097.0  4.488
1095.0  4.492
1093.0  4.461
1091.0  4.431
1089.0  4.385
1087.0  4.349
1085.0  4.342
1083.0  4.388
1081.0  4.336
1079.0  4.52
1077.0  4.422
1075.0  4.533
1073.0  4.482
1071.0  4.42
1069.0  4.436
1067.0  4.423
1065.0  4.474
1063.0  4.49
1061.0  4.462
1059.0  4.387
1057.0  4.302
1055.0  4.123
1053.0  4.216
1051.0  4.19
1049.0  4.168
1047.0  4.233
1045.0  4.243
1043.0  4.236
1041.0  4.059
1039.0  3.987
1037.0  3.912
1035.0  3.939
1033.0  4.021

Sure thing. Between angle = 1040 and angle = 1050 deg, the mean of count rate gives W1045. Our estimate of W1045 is 4.19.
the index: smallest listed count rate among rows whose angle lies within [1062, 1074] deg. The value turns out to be 4.42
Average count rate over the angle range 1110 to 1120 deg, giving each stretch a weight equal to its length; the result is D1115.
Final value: 4.51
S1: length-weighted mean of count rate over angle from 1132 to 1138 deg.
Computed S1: 4.6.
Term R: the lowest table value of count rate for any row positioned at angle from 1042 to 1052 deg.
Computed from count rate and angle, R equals 4.168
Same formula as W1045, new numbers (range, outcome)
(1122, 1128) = 4.56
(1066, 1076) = 4.46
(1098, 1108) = 4.48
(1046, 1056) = 4.19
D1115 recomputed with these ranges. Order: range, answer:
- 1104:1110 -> 4.42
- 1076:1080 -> 4.47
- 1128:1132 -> 4.5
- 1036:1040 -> 3.95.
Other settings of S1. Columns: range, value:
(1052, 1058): 4.21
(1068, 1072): 4.43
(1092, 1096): 4.48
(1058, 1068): 4.45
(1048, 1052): 4.18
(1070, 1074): 4.45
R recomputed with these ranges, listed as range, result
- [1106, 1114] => 4.391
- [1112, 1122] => 4.429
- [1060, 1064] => 4.462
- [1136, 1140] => 4.631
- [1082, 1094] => 4.342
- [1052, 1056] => 4.123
